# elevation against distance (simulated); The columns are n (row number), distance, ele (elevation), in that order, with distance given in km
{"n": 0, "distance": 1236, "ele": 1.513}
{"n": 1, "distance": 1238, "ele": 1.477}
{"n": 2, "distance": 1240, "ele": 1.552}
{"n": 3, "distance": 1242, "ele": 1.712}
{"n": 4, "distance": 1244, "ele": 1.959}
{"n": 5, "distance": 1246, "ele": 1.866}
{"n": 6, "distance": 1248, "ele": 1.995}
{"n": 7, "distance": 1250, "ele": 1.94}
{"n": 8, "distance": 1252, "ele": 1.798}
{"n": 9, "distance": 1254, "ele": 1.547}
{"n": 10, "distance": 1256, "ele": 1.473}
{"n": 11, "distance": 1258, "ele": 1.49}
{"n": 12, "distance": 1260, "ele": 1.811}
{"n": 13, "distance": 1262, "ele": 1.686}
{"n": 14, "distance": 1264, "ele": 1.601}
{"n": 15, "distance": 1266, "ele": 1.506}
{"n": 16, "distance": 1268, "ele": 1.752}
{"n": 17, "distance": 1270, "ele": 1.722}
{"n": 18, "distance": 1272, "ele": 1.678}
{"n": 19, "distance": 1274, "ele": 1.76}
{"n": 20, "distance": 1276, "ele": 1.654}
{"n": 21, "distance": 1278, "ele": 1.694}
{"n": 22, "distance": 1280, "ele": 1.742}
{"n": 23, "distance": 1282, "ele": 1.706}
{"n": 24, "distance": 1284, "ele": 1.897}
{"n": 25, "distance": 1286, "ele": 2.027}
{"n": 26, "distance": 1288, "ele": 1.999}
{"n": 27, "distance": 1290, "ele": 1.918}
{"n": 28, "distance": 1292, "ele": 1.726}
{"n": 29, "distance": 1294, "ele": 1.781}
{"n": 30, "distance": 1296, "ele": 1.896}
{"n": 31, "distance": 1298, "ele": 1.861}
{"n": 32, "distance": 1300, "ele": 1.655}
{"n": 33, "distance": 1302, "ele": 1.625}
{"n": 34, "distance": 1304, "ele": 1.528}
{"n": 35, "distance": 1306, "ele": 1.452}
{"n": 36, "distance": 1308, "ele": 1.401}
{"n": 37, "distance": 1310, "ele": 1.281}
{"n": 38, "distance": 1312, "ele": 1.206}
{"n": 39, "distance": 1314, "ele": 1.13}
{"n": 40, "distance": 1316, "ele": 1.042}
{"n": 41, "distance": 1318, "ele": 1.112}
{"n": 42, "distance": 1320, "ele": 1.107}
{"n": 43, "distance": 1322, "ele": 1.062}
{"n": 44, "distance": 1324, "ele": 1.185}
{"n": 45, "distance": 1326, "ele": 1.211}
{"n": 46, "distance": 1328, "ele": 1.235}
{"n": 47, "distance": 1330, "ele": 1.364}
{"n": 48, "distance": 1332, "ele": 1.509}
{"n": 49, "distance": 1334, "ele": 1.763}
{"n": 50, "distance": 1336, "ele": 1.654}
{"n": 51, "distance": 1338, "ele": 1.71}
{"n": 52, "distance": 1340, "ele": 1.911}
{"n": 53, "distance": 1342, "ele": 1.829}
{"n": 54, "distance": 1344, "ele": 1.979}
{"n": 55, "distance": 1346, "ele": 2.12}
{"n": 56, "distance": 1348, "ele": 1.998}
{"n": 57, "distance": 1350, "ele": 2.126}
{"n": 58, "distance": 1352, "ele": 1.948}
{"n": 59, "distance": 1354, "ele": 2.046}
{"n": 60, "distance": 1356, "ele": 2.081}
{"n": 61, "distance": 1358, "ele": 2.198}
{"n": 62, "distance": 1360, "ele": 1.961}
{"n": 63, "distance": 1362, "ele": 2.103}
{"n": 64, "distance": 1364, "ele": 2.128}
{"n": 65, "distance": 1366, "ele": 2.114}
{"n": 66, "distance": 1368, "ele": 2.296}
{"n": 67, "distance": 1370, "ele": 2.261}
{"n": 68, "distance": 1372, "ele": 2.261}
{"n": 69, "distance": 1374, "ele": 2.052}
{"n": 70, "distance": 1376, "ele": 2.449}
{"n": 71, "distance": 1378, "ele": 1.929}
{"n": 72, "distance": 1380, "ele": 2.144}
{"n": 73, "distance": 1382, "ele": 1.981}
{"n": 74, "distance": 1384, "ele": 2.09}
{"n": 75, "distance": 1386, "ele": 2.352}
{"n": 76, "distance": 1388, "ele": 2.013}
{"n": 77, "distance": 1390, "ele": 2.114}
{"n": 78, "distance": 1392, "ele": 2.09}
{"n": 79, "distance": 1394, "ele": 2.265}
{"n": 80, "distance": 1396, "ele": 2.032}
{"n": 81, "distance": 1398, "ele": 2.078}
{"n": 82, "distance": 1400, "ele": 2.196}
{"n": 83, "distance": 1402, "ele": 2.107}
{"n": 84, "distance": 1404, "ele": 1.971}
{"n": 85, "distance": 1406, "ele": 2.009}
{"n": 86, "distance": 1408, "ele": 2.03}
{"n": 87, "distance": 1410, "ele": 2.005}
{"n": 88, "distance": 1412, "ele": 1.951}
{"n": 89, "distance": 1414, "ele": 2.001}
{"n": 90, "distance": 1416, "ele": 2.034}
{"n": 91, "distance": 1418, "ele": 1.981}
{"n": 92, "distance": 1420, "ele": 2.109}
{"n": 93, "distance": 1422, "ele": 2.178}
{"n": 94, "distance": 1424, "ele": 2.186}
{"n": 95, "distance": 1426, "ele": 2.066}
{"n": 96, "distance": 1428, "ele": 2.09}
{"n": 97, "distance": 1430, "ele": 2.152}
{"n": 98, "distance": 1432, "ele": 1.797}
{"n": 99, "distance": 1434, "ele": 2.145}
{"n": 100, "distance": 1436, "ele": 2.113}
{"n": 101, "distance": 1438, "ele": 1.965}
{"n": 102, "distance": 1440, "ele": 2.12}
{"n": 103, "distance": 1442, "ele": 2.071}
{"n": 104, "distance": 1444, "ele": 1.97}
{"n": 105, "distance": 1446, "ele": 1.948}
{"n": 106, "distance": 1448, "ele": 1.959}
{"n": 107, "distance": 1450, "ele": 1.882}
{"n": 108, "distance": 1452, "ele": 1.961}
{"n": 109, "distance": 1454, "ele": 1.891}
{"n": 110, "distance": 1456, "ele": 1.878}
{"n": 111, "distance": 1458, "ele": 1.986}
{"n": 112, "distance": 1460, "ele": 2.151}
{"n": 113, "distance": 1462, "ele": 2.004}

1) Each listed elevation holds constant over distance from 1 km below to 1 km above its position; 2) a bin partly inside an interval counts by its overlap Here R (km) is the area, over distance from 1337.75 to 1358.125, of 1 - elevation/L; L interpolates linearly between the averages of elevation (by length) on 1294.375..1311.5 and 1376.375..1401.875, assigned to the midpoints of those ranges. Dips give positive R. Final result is -1.47 km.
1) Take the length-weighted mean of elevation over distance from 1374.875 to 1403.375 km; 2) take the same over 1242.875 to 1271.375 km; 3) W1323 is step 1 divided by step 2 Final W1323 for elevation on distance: 1.23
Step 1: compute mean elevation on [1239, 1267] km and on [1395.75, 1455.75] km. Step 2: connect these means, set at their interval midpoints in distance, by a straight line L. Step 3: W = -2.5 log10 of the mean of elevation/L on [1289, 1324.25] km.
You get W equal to 0.240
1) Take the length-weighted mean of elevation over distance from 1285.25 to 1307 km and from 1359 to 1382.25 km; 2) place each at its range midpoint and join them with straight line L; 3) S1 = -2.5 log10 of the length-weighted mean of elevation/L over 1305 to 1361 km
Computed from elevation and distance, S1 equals 0.23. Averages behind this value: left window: 1.77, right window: 2.15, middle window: 1.59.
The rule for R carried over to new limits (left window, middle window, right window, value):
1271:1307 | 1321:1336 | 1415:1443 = 4.0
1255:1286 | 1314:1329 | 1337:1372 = 6.1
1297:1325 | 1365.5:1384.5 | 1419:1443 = -4.7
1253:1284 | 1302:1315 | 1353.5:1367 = 3.5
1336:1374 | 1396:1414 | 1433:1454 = -0.1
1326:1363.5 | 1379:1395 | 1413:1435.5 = -1.3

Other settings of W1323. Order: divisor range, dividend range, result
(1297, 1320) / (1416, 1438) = 1.51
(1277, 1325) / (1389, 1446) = 1.34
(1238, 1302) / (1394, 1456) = 1.16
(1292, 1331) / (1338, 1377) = 1.51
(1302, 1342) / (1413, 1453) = 1.48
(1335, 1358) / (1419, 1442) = 1.06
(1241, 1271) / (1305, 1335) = 0.74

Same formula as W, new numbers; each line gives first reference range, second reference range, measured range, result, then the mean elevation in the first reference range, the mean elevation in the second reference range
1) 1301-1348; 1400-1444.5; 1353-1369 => -0.25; 1.46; 2.05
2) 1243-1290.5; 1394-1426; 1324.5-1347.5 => 0.15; 1.76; 2.06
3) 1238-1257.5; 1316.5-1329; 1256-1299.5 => -0.17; 1.74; 1.15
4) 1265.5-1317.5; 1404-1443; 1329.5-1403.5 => -0.09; 1.64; 2.05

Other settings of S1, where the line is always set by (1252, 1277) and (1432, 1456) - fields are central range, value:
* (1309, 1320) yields 0.451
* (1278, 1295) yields -0.094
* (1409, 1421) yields -0.044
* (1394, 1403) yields -0.119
